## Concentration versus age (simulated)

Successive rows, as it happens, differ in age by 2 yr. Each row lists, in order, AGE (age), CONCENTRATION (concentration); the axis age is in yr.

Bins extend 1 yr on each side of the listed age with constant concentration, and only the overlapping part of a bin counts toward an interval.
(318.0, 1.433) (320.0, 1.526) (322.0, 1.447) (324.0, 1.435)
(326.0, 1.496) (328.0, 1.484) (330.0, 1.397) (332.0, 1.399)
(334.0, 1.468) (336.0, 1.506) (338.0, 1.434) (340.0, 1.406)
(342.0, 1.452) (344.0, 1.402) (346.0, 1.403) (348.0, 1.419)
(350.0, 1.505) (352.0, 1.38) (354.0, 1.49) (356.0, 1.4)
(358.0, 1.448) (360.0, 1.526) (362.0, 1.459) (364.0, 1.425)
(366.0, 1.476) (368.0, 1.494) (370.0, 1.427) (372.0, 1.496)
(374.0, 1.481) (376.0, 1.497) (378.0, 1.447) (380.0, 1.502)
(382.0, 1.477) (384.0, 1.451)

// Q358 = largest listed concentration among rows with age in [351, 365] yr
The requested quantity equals 1.526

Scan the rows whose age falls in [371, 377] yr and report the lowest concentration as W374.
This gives 1.481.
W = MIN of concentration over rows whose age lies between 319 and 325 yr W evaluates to 1.435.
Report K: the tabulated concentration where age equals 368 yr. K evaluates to 1.494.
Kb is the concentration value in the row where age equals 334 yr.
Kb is 1.468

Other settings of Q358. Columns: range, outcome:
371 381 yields 1.502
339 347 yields 1.452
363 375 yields 1.496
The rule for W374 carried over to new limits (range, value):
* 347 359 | 1.38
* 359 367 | 1.425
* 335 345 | 1.402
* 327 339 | 1.397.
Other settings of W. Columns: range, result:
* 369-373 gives 1.427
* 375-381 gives 1.447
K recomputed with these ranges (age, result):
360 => 1.526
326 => 1.496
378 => 1.447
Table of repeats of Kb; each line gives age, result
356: 1.4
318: 1.433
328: 1.484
